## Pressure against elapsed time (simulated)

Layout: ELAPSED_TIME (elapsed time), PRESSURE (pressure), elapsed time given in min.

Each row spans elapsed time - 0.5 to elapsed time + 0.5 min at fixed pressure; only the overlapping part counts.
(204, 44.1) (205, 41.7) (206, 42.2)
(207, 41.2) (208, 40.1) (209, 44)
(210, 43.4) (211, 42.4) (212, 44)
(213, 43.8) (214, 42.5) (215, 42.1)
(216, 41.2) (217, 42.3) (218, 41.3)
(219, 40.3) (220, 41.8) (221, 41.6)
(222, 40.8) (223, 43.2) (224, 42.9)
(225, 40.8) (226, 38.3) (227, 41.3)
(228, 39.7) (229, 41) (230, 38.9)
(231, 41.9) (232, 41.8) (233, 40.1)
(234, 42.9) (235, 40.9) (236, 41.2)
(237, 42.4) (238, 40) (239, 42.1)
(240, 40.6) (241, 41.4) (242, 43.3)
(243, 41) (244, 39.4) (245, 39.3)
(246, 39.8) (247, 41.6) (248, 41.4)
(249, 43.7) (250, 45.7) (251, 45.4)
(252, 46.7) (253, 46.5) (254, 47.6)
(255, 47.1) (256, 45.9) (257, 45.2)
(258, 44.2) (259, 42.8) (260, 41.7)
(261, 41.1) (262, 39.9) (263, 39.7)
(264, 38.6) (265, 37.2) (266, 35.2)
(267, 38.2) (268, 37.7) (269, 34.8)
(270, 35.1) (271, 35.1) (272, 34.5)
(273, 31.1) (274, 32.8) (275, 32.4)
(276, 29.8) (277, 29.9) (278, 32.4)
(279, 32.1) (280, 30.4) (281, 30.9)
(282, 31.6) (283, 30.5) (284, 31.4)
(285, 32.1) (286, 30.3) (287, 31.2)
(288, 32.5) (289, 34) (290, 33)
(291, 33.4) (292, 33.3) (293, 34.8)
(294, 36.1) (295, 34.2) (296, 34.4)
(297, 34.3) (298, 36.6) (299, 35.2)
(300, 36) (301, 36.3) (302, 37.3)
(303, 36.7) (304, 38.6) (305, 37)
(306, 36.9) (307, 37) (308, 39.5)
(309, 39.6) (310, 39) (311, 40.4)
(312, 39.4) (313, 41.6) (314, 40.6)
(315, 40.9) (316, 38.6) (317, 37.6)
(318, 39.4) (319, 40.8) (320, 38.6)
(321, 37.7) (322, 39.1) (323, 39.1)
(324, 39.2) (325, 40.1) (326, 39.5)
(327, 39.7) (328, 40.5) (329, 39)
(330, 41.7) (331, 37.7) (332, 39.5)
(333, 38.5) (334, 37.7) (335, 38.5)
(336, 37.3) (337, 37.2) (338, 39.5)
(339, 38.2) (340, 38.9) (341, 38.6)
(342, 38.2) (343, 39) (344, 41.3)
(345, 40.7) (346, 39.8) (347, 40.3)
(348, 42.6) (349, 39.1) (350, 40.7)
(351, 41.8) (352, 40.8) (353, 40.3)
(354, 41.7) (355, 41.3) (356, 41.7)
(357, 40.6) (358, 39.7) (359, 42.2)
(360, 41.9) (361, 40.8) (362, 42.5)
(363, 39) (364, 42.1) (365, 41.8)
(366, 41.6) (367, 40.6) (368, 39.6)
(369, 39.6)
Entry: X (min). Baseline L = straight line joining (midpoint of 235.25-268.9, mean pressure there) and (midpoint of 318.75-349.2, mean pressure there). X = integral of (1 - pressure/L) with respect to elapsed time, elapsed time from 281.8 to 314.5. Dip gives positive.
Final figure 3.8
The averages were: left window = 41.8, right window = 39.3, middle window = 35.6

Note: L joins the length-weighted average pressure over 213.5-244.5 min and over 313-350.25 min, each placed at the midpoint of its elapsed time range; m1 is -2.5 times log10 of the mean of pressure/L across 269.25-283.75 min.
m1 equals 0.25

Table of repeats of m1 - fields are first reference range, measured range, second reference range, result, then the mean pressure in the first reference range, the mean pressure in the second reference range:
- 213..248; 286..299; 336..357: 0.20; 41.2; 40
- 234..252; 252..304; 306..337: 0.13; 41.9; 39.2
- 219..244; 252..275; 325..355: 0.03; 41.2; 39.6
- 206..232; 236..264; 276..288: -0.17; 41.6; 31.2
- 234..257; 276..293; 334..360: 0.30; 42.9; 40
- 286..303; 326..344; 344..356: 0.01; 34.5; 40.9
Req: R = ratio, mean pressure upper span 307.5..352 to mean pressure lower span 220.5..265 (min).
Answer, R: 0.94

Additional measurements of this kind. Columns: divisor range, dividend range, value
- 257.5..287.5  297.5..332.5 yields 1.11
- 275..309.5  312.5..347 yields 1.15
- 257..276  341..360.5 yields 1.09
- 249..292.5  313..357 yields 1.08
